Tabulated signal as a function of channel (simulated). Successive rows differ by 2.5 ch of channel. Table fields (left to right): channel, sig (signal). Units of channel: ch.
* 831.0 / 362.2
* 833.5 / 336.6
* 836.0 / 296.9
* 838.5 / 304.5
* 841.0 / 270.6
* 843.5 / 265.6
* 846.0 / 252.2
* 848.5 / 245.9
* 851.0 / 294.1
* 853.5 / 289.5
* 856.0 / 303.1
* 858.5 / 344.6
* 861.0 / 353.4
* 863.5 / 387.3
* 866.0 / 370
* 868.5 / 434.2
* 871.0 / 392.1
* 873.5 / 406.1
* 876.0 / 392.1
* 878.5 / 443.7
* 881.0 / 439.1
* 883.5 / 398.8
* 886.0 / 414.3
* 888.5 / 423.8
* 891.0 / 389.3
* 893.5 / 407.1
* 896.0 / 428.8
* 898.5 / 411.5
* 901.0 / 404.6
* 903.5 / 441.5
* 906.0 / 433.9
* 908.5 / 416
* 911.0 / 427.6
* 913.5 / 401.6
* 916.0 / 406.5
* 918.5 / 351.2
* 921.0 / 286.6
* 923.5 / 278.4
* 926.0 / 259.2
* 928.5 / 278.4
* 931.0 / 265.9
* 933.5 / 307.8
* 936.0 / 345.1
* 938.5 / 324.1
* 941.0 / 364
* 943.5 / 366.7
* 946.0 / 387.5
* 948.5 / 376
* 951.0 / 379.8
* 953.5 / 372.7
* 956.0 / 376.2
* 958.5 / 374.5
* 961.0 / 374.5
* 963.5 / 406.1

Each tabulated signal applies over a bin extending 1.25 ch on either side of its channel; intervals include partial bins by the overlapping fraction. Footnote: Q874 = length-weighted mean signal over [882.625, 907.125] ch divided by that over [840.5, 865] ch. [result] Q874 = 1.37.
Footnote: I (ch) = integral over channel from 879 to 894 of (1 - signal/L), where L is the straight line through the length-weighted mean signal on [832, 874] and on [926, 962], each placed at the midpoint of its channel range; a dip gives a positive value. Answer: -3.7 ch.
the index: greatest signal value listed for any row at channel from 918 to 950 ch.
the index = 387.5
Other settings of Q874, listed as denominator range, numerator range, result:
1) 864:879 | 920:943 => 0.75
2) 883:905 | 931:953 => 0.85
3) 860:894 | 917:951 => 0.80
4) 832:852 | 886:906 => 1.47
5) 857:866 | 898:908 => 1.17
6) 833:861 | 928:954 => 1.17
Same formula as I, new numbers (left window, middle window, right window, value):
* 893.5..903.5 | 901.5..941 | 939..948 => 4.4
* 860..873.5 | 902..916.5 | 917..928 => -4.7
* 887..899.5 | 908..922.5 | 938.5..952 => 0.6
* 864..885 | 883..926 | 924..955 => -1.9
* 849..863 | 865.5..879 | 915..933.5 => -4.0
